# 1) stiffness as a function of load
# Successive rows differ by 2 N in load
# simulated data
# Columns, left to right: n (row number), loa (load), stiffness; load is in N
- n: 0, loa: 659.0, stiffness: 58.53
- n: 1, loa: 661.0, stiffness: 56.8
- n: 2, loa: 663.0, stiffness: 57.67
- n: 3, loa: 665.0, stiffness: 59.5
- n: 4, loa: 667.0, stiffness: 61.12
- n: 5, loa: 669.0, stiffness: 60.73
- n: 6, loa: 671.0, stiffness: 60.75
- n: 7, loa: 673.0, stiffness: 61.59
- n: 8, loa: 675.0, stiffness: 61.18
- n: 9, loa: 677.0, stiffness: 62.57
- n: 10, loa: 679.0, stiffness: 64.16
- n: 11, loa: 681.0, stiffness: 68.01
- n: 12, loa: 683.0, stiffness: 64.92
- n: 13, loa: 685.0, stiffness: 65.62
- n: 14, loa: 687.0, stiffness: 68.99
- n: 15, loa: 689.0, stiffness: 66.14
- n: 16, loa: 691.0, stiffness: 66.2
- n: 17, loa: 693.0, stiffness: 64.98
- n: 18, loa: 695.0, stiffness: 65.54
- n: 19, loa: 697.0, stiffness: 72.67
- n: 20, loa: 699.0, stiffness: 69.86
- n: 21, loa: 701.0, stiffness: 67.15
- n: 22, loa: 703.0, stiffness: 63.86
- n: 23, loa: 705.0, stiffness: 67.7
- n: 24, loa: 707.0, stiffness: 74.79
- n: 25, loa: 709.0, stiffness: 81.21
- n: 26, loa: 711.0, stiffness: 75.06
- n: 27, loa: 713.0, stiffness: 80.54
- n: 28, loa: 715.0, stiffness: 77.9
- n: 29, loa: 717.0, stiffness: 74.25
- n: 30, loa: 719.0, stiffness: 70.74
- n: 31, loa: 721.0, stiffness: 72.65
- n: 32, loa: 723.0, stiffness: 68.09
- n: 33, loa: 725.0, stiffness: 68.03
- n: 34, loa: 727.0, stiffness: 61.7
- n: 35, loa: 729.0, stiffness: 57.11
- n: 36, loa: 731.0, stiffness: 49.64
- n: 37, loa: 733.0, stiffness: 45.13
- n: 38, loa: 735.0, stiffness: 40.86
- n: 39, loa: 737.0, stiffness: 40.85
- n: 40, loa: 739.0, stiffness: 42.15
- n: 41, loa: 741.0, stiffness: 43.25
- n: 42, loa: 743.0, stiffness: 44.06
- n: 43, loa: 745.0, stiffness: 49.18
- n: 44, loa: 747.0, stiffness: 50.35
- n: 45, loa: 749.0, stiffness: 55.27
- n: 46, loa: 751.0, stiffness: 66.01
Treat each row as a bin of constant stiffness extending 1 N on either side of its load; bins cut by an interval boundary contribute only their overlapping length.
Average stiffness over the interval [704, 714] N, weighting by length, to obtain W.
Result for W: 75.9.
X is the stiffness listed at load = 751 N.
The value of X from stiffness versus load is 66.01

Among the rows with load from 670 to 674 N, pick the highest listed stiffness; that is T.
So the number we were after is 61.59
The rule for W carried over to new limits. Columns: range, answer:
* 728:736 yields 48.2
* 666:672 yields 60.9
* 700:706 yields 66.2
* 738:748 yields 45.8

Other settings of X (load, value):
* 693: 64.98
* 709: 81.21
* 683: 64.92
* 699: 69.86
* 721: 72.65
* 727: 61.7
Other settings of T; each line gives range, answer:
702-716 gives 81.21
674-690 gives 68.99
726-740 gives 61.7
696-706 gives 72.67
